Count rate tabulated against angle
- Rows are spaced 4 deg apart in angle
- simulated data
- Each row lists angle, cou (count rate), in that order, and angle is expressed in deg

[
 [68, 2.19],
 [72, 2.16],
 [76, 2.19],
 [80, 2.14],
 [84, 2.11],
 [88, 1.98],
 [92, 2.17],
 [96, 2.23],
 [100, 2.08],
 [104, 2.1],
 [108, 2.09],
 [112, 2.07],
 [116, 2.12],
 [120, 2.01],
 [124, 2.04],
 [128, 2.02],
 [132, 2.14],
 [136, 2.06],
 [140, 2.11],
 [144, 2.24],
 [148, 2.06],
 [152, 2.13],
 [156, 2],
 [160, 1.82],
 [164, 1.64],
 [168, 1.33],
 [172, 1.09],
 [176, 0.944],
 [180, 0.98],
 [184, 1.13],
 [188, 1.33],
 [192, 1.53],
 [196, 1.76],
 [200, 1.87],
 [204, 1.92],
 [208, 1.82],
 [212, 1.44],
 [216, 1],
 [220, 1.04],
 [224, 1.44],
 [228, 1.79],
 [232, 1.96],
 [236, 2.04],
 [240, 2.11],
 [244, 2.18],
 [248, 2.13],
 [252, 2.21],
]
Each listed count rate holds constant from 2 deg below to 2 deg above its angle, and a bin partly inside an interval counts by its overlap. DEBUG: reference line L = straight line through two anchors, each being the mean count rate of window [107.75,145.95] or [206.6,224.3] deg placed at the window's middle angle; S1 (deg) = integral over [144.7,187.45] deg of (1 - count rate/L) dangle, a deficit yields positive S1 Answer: 5.9 deg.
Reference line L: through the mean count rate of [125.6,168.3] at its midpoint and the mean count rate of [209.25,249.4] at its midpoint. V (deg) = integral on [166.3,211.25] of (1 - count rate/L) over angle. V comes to 10.0 deg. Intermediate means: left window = 1.98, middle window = 1.43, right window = 1.71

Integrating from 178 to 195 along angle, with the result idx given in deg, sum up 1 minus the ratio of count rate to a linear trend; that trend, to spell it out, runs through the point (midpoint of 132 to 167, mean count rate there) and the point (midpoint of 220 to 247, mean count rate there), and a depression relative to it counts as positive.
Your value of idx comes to 5.8 deg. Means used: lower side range 2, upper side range 1.86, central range 1.27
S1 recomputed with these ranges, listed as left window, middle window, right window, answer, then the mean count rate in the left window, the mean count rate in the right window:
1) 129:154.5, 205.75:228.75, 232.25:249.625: 7.61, 2.12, 2.1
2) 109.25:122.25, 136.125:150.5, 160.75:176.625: -3.84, 2.07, 1.32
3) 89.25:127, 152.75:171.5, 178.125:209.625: 0.80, 2.1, 1.54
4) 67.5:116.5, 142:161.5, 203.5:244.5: -1.35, 2.12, 1.68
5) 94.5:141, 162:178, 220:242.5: 5.78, 2.09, 1.8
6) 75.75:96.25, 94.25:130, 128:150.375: 0.60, 2.12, 2.11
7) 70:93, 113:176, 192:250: 2.09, 2.12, 1.74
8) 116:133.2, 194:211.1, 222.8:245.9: 1.34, 2.06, 1.94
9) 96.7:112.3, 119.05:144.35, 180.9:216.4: -1.92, 2.1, 1.54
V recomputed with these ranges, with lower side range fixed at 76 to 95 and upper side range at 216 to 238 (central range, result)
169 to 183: 5.9 deg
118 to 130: -0.3 deg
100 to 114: -0.3 deg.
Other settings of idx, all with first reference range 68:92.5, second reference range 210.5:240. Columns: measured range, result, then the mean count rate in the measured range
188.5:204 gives -0.3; 1.71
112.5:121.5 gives -0.4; 2.07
